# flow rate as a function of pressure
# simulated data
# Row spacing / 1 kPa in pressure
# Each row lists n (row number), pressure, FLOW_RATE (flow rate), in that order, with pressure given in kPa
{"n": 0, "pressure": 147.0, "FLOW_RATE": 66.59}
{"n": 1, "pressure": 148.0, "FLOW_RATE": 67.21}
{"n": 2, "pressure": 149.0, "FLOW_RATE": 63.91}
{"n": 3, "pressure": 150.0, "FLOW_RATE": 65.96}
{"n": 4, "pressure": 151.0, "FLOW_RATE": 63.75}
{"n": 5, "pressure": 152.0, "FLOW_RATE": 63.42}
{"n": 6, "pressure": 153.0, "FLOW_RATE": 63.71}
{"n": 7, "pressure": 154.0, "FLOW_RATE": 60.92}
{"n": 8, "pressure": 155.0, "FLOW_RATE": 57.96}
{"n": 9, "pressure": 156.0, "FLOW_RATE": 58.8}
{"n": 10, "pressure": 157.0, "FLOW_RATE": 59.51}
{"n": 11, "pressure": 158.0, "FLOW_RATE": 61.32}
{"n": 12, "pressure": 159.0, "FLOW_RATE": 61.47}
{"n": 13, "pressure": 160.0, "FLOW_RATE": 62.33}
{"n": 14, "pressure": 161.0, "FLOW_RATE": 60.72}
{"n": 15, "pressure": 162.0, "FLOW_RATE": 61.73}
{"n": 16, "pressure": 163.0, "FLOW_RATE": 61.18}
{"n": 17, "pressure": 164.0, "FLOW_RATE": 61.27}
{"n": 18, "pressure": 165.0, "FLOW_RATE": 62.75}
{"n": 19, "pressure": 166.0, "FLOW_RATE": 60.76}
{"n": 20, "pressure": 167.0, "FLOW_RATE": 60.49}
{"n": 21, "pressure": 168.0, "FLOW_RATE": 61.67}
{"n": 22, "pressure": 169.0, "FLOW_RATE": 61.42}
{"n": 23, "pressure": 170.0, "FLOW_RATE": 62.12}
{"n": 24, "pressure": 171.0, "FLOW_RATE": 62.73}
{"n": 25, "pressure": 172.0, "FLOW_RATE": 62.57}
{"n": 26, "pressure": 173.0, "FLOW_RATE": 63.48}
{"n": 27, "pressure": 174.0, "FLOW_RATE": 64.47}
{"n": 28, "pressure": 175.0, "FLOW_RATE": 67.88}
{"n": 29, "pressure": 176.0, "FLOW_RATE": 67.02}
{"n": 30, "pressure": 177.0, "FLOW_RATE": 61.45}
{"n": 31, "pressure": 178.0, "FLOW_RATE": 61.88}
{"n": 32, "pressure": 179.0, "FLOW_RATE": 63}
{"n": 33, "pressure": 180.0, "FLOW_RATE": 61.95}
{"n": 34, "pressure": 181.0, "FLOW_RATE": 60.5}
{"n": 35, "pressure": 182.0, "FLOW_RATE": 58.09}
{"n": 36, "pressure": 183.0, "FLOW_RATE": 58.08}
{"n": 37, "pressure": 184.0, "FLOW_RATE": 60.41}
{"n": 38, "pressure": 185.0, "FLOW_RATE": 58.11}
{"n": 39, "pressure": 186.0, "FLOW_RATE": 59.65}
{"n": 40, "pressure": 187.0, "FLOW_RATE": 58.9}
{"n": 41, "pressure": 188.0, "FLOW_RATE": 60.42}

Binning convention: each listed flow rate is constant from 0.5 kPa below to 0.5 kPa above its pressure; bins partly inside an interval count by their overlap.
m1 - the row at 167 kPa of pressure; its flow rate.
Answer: 60.49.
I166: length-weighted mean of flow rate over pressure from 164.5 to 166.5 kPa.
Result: 61.8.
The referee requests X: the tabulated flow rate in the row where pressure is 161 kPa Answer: 60.72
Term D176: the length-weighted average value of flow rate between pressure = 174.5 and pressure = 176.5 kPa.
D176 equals 67.4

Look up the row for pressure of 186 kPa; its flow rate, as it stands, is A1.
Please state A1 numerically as 59.65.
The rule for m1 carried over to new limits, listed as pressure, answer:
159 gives 61.47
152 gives 63.42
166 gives 60.76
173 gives 63.48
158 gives 61.32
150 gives 65.96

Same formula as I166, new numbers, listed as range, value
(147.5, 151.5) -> 65.2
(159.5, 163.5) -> 61.5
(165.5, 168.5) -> 61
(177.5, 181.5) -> 61.8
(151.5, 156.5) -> 61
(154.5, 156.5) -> 58.4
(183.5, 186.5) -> 59.4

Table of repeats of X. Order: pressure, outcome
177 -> 61.45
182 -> 58.09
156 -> 58.8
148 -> 67.21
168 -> 61.67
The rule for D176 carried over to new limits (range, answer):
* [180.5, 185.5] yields 59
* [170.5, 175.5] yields 64.2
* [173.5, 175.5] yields 66.2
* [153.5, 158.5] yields 59.7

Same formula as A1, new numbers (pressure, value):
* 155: 57.96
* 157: 59.51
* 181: 60.5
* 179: 63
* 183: 58.08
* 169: 61.42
